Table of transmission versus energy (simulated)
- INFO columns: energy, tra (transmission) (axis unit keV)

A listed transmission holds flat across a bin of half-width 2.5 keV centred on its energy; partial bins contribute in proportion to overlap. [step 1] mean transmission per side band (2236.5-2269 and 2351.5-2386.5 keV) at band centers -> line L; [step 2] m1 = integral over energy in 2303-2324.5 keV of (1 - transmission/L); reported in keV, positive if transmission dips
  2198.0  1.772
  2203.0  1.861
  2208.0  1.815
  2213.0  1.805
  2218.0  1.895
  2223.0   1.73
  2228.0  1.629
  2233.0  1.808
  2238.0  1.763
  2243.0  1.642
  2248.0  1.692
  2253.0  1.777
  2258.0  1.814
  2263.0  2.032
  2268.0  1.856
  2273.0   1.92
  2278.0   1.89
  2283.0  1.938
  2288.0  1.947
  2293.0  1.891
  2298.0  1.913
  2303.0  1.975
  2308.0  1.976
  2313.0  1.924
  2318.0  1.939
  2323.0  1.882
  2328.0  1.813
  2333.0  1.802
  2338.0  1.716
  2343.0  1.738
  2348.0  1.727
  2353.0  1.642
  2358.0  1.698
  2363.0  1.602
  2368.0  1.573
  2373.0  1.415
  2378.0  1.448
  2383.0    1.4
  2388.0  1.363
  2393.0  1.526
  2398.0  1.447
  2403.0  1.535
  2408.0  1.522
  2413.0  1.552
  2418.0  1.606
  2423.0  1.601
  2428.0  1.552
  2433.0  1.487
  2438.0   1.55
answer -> -3.6 keV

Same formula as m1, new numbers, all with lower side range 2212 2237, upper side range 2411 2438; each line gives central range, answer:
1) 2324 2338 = -1.2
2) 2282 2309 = -3.9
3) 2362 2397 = 3.0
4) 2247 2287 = -3.5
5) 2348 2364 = -0.3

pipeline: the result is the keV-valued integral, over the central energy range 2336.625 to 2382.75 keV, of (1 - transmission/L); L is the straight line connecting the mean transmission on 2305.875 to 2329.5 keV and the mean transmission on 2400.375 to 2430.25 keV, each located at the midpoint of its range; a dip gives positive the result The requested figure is 4.1 keV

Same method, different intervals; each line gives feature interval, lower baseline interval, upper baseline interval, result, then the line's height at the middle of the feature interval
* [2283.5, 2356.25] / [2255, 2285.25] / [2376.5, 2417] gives -4.6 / 1.74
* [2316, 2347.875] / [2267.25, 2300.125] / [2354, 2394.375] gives -2.1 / 1.7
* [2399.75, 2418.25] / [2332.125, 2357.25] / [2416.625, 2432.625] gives 0.7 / 1.6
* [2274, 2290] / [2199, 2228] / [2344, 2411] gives -2.2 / 1.69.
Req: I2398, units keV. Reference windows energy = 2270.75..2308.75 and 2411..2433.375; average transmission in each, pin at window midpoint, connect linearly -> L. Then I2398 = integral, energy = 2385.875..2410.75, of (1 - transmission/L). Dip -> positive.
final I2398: 2.3 keV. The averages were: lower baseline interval 1.93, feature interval 1.48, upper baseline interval 1.57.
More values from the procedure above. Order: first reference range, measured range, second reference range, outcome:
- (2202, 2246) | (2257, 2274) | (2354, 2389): -2.2 keV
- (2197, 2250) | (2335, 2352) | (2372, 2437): -1.4 keV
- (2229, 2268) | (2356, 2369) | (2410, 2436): 0.1 keV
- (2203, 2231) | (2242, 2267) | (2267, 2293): 0.8 keV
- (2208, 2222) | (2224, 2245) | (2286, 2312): 1.6 keV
